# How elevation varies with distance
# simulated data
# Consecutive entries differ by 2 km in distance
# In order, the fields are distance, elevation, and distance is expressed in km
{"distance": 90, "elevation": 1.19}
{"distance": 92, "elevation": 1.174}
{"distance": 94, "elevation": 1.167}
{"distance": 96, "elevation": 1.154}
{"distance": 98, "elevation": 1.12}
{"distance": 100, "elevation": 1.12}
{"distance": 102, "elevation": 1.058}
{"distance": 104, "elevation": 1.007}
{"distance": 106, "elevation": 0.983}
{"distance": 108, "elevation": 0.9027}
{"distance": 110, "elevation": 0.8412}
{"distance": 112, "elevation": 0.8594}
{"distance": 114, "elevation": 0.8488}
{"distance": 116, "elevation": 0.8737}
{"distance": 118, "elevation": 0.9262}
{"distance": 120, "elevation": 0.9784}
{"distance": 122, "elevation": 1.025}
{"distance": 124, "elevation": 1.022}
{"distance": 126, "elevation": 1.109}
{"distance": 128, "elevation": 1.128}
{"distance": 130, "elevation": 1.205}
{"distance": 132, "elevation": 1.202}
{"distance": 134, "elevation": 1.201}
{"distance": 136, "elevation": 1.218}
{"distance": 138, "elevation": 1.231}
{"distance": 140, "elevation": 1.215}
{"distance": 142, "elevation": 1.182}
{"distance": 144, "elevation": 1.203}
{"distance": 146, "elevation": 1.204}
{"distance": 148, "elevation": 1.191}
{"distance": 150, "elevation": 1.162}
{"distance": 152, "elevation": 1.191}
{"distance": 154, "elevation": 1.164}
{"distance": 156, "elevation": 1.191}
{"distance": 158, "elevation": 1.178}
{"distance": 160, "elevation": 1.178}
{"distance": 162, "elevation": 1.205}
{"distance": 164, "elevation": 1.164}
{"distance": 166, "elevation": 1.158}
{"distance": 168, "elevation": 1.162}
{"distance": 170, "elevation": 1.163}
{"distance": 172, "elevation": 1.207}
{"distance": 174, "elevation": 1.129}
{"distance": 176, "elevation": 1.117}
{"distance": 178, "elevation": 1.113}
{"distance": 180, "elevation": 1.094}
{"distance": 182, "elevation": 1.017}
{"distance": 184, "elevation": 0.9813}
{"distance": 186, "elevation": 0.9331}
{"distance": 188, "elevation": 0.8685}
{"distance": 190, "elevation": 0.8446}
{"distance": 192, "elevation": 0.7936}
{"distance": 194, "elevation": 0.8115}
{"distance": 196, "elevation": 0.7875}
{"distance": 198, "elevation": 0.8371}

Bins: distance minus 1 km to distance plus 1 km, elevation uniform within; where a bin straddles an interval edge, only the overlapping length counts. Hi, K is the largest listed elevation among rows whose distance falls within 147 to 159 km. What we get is 1.191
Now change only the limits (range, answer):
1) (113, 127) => 1.109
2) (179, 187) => 1.094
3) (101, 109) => 1.058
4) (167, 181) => 1.207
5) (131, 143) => 1.231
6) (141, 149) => 1.204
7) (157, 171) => 1.205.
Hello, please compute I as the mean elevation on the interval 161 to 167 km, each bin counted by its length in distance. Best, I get 1.18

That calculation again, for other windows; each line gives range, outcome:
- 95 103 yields 1.11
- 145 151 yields 1.19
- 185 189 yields 0.901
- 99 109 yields 1.01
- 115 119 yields 0.9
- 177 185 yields 1.05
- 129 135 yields 1.2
